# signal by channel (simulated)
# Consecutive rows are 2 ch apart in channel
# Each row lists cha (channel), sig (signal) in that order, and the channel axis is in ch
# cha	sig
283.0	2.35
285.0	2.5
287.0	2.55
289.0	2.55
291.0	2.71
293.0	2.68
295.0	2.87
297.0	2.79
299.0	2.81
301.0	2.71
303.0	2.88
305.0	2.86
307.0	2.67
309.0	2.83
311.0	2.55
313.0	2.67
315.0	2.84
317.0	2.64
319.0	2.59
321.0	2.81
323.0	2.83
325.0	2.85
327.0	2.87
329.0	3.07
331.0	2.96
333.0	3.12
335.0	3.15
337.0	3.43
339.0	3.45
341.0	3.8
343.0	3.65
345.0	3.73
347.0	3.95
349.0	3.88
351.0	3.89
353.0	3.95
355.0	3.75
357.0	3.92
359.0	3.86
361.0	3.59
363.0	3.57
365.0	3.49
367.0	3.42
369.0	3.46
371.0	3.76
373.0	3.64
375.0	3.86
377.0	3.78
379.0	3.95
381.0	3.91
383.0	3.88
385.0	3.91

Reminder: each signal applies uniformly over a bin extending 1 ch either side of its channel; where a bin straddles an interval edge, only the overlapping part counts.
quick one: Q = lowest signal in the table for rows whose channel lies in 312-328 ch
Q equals 2.59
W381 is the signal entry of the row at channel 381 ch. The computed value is 3.91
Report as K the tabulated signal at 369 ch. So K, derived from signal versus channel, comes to 3.46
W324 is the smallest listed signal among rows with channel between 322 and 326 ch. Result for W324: 2.83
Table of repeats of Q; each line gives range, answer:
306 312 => 2.55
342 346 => 3.65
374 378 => 3.78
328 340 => 2.96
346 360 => 3.75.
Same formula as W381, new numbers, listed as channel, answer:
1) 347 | 3.95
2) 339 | 3.45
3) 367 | 3.42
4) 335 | 3.15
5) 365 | 3.49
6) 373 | 3.64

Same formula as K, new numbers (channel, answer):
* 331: 2.96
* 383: 3.88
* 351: 3.89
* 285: 2.5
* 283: 2.35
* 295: 2.87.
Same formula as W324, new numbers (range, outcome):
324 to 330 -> 2.85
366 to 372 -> 3.42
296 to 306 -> 2.71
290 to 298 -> 2.68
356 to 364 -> 3.57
